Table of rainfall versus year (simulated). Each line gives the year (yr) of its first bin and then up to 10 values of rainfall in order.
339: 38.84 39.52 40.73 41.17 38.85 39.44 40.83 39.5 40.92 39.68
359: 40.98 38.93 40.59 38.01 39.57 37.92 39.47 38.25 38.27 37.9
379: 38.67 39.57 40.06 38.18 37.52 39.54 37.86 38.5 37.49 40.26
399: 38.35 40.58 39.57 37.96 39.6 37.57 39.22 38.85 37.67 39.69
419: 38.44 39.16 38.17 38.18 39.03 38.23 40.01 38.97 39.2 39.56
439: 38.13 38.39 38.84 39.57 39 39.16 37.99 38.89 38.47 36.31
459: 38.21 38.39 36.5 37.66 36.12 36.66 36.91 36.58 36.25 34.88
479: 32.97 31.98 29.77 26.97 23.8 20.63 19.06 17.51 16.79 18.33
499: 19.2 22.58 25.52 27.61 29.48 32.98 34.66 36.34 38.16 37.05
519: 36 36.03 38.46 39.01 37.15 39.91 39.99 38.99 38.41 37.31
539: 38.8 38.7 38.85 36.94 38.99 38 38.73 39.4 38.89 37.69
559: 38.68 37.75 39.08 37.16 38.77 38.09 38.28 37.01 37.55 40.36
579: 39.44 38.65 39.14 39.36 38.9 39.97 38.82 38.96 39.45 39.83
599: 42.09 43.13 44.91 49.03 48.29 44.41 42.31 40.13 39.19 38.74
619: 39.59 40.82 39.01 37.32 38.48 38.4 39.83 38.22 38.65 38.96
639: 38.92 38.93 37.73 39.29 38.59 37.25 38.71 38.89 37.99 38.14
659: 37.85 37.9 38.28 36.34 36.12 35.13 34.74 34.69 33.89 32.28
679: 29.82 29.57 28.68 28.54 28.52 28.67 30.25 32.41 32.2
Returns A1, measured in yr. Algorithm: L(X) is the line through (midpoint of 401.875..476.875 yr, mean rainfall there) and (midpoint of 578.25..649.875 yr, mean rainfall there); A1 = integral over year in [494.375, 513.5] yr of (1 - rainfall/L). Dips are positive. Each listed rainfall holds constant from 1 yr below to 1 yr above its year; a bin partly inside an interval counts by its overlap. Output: 6.2 yr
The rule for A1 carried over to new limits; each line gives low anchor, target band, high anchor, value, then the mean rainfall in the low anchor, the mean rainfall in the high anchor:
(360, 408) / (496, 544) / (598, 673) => 6.17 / 38.9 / 39.5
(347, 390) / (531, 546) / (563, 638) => 0.53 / 39.2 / 40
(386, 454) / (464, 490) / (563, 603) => 4.39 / 38.8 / 39.3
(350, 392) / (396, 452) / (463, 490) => -4.84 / 39.2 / 32.6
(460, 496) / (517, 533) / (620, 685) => -2.92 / 30.5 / 36.7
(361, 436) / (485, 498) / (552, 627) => 6.42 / 38.8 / 40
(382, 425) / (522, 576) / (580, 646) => 1.93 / 38.8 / 40.3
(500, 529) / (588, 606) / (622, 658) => -2.37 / 33.9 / 38.5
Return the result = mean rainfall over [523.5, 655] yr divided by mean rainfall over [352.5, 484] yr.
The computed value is 1.03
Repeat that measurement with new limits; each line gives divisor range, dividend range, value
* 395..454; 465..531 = 0.80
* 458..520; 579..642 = 1.32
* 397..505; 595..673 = 1.14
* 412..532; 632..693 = 1.03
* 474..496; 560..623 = 1.52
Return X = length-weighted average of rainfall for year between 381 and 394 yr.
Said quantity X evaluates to 38.7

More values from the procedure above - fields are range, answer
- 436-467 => 38.3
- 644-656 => 38.5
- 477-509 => 24.8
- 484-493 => 22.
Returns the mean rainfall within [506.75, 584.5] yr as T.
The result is 37.9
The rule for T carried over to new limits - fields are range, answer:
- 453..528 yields 31.7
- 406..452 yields 38.8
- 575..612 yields 41.4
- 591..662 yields 40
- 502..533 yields 35.3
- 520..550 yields 38.4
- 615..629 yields 39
